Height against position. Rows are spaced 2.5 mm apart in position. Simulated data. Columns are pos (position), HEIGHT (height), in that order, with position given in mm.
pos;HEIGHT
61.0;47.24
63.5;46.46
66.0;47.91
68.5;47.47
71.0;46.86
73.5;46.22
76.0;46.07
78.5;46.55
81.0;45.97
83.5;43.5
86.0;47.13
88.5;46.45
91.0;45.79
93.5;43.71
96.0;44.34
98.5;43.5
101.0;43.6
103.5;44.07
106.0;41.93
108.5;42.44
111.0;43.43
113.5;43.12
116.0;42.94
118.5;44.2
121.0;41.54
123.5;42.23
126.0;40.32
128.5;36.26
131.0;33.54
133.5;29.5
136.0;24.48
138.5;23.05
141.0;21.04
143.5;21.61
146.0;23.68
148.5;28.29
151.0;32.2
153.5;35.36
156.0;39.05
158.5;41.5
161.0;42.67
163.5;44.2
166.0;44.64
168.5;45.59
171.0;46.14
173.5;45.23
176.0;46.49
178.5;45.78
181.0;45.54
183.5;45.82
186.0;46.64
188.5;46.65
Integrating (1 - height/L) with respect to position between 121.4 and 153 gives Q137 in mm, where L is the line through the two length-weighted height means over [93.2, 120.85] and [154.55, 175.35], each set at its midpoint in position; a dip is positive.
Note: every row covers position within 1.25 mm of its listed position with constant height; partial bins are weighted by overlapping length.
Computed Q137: 9.7 mm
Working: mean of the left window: 43.3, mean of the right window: 43.6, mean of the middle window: 30.1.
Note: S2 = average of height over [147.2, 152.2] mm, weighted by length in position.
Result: 30.2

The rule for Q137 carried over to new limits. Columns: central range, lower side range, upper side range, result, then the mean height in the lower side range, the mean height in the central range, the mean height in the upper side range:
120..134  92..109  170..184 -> 2.1 mm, 43.4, 37.6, 45.8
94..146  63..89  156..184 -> 9.7 mm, 46.4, 37.1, 44.6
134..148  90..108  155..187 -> 6.6 mm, 43.8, 23.4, 44.6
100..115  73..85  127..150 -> -2.6 mm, 45.7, 43.1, 27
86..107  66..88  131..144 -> -2.7 mm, 46.3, 44.4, 25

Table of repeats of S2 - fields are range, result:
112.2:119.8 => 43.4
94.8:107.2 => 43.5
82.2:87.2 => 45.3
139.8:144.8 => 21.4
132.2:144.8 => 24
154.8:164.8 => 41.9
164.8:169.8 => 45.1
